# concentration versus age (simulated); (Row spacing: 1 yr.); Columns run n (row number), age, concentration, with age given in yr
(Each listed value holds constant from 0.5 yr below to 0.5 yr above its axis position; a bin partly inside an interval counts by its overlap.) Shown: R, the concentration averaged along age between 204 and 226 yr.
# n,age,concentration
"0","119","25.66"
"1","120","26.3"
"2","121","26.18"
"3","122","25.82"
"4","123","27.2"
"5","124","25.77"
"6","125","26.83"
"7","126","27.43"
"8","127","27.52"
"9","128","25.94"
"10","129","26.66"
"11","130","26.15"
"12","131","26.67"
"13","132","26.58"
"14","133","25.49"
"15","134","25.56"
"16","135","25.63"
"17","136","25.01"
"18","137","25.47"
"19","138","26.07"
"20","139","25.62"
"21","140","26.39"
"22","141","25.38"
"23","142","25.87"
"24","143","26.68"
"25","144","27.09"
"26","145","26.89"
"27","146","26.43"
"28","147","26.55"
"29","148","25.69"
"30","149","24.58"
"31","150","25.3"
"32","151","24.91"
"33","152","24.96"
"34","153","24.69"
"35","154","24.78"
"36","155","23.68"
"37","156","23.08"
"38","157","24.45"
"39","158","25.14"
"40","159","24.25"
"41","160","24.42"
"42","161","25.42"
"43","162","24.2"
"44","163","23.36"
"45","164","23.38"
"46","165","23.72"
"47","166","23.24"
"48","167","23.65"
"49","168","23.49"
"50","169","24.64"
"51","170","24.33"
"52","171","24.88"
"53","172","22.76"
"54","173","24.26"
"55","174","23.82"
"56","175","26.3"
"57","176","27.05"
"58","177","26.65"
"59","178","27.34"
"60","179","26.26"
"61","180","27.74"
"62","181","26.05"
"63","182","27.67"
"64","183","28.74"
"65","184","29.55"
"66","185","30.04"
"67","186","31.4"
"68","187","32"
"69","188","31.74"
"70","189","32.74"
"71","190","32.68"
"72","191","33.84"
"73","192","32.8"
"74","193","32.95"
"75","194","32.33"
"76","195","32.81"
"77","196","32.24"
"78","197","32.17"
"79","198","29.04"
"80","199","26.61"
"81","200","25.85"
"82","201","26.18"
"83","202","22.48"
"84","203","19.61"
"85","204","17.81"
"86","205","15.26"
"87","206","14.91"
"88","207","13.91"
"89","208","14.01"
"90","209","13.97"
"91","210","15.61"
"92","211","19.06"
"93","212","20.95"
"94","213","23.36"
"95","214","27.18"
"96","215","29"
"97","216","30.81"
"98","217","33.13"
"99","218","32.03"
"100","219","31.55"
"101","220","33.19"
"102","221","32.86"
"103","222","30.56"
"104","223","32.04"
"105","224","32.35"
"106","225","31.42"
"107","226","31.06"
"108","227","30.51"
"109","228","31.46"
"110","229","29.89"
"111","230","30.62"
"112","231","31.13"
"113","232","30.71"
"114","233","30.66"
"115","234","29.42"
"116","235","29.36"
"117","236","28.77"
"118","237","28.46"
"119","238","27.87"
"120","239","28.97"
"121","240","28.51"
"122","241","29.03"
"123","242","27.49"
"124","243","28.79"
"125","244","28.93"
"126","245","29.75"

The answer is 25.1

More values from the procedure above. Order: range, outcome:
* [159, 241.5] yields 27.1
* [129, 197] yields 26.7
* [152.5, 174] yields 24.1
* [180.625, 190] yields 30.2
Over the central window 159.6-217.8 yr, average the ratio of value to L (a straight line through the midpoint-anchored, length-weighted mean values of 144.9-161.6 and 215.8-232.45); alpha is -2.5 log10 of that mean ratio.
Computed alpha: 0.096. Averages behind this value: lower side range 25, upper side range 31.5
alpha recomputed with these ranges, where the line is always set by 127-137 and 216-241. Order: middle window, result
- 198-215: 0.41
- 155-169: 0.15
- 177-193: -0.05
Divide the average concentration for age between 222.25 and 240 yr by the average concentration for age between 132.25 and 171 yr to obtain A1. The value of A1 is 1.2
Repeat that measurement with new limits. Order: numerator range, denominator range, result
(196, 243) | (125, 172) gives 1.06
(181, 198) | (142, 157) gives 1.24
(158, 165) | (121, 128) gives 0.91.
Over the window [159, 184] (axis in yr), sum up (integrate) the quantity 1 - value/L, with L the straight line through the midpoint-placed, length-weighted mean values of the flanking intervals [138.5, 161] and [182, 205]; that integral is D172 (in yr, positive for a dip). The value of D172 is 1.80 yr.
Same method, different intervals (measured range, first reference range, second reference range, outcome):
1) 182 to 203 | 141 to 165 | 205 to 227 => -3.8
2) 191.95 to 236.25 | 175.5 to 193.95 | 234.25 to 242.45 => 3.1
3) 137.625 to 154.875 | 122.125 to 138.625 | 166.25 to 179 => 0.0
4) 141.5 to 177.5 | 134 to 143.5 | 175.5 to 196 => 3.7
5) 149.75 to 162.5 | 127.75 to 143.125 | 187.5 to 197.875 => 1.7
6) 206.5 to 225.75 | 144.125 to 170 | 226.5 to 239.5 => 1.7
